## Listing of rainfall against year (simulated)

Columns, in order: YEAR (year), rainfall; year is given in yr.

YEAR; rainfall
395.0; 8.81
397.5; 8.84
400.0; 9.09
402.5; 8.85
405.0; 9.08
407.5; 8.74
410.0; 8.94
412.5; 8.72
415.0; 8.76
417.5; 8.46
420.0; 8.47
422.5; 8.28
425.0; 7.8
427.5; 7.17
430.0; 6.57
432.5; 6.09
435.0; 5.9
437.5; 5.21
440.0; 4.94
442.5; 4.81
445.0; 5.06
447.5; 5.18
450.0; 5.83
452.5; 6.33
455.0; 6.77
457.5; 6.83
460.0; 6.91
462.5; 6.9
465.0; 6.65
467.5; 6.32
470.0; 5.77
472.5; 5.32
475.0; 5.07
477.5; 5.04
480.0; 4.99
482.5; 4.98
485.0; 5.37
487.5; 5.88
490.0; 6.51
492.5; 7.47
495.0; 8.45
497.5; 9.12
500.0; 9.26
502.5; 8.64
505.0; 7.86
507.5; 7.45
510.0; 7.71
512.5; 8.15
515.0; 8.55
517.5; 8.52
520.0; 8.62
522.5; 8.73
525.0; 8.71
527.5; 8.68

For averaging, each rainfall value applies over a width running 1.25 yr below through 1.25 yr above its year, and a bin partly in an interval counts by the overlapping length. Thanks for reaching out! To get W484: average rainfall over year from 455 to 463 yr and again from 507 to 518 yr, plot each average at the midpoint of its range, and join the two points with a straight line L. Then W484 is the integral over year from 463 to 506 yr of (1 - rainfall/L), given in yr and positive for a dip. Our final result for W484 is 4.9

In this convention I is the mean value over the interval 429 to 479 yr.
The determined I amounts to 5.87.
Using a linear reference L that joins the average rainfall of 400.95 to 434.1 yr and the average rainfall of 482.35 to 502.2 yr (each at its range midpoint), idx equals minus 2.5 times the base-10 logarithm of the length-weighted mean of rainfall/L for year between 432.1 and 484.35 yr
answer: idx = 0.32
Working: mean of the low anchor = 8.13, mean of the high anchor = 7.32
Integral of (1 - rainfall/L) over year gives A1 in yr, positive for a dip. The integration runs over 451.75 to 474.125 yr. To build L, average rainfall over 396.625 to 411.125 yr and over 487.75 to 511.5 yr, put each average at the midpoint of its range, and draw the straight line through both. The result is 5.19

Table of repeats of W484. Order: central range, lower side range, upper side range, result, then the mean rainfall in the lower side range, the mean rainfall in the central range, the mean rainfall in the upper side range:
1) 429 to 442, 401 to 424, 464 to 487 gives 3.2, 8.69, 5.67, 5.5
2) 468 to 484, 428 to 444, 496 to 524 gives 4.2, 5.65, 5.25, 8.42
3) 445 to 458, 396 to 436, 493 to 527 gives 3.5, 8.13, 6.04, 8.43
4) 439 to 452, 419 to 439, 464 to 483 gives 2.3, 6.89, 5.24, 5.52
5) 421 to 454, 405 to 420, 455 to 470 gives 6.9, 8.73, 6.11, 6.65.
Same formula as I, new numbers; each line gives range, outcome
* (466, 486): 5.37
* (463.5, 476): 5.86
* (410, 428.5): 8.3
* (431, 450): 5.36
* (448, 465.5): 6.54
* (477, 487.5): 5.19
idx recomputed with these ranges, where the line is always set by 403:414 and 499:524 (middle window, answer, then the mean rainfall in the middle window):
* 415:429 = 0.093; 8.07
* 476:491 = 0.483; 5.44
